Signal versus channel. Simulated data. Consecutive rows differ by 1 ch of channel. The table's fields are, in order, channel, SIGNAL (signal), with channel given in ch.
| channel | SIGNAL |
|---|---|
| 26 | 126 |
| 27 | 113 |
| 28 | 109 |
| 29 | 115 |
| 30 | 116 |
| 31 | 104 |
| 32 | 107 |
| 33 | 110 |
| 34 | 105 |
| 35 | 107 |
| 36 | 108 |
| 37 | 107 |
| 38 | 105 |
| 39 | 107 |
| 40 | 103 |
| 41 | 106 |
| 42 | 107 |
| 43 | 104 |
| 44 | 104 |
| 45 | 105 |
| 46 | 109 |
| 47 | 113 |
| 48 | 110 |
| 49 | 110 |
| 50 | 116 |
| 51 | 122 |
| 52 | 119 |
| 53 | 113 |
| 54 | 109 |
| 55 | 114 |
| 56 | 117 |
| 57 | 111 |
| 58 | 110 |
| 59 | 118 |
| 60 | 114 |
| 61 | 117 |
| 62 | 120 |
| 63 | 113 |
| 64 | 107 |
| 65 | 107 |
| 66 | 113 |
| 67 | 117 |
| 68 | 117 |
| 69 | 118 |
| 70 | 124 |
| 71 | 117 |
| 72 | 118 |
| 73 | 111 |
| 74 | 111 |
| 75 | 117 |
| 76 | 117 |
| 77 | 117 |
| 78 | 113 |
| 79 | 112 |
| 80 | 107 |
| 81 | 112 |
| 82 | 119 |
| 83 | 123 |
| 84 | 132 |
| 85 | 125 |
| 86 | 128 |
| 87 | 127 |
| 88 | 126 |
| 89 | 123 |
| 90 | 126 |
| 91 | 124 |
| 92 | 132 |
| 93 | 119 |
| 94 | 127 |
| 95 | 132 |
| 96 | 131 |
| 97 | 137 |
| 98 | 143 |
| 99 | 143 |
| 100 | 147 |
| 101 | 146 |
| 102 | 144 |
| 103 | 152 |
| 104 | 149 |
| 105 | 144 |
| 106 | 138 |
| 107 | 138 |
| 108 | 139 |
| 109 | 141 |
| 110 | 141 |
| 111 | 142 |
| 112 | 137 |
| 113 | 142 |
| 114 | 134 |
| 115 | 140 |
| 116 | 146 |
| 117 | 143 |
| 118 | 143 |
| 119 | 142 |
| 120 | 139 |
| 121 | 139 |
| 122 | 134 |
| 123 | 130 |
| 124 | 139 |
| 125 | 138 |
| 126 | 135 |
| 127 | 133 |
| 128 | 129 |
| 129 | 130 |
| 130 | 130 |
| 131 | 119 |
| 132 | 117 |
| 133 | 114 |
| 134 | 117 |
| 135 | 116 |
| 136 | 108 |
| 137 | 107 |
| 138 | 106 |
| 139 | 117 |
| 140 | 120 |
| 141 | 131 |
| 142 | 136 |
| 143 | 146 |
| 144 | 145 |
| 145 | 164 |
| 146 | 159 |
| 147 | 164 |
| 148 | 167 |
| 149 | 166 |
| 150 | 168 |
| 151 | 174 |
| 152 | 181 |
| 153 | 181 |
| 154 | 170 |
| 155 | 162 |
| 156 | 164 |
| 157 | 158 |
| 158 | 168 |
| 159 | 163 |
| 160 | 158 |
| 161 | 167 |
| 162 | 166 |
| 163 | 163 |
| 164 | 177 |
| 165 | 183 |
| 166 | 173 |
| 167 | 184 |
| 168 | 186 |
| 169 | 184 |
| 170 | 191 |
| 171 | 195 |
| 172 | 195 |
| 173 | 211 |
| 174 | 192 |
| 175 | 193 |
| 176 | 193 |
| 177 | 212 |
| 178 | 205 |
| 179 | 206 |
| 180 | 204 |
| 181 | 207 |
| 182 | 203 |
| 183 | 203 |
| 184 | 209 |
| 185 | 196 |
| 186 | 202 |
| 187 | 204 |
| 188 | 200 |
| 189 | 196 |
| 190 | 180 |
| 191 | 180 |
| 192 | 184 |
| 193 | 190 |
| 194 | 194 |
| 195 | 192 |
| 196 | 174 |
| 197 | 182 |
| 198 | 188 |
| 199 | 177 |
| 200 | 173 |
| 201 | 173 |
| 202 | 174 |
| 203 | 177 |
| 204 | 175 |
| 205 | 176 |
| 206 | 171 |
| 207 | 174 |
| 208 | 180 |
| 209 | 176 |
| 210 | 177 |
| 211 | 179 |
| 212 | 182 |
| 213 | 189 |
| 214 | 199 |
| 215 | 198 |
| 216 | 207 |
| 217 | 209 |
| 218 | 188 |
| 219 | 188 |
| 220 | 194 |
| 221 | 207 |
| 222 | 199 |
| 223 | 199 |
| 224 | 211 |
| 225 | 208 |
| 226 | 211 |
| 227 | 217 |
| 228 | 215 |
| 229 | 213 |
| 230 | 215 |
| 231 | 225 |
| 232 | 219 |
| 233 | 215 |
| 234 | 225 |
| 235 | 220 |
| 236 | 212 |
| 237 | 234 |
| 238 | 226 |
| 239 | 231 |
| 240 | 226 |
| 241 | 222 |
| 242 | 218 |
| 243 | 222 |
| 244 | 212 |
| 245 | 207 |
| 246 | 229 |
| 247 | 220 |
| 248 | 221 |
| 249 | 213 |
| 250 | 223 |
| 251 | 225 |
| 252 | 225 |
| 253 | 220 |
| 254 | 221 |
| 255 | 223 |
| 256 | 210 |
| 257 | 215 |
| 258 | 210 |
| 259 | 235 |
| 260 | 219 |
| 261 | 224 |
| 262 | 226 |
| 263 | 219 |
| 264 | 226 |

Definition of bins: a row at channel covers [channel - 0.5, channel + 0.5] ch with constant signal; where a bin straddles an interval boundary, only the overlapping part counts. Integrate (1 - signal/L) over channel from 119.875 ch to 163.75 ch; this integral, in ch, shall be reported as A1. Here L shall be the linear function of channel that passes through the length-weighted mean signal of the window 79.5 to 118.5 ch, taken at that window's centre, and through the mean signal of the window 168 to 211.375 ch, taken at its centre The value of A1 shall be 4.5 ch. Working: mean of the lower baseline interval 134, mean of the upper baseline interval 189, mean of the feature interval 144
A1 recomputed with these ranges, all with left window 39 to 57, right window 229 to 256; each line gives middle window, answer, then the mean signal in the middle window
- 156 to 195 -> -1.20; 189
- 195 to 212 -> 1.83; 177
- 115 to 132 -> 2.00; 135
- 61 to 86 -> 1.71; 116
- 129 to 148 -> 3.80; 130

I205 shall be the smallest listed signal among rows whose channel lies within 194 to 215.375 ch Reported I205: 171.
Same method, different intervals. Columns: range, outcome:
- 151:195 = 158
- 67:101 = 107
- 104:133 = 114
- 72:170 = 106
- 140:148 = 120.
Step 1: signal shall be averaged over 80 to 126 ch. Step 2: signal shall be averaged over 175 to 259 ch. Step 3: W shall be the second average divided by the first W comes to 1.50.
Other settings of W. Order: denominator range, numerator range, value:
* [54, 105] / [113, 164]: 1.17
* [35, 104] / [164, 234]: 1.63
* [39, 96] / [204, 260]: 1.80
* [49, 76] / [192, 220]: 1.60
